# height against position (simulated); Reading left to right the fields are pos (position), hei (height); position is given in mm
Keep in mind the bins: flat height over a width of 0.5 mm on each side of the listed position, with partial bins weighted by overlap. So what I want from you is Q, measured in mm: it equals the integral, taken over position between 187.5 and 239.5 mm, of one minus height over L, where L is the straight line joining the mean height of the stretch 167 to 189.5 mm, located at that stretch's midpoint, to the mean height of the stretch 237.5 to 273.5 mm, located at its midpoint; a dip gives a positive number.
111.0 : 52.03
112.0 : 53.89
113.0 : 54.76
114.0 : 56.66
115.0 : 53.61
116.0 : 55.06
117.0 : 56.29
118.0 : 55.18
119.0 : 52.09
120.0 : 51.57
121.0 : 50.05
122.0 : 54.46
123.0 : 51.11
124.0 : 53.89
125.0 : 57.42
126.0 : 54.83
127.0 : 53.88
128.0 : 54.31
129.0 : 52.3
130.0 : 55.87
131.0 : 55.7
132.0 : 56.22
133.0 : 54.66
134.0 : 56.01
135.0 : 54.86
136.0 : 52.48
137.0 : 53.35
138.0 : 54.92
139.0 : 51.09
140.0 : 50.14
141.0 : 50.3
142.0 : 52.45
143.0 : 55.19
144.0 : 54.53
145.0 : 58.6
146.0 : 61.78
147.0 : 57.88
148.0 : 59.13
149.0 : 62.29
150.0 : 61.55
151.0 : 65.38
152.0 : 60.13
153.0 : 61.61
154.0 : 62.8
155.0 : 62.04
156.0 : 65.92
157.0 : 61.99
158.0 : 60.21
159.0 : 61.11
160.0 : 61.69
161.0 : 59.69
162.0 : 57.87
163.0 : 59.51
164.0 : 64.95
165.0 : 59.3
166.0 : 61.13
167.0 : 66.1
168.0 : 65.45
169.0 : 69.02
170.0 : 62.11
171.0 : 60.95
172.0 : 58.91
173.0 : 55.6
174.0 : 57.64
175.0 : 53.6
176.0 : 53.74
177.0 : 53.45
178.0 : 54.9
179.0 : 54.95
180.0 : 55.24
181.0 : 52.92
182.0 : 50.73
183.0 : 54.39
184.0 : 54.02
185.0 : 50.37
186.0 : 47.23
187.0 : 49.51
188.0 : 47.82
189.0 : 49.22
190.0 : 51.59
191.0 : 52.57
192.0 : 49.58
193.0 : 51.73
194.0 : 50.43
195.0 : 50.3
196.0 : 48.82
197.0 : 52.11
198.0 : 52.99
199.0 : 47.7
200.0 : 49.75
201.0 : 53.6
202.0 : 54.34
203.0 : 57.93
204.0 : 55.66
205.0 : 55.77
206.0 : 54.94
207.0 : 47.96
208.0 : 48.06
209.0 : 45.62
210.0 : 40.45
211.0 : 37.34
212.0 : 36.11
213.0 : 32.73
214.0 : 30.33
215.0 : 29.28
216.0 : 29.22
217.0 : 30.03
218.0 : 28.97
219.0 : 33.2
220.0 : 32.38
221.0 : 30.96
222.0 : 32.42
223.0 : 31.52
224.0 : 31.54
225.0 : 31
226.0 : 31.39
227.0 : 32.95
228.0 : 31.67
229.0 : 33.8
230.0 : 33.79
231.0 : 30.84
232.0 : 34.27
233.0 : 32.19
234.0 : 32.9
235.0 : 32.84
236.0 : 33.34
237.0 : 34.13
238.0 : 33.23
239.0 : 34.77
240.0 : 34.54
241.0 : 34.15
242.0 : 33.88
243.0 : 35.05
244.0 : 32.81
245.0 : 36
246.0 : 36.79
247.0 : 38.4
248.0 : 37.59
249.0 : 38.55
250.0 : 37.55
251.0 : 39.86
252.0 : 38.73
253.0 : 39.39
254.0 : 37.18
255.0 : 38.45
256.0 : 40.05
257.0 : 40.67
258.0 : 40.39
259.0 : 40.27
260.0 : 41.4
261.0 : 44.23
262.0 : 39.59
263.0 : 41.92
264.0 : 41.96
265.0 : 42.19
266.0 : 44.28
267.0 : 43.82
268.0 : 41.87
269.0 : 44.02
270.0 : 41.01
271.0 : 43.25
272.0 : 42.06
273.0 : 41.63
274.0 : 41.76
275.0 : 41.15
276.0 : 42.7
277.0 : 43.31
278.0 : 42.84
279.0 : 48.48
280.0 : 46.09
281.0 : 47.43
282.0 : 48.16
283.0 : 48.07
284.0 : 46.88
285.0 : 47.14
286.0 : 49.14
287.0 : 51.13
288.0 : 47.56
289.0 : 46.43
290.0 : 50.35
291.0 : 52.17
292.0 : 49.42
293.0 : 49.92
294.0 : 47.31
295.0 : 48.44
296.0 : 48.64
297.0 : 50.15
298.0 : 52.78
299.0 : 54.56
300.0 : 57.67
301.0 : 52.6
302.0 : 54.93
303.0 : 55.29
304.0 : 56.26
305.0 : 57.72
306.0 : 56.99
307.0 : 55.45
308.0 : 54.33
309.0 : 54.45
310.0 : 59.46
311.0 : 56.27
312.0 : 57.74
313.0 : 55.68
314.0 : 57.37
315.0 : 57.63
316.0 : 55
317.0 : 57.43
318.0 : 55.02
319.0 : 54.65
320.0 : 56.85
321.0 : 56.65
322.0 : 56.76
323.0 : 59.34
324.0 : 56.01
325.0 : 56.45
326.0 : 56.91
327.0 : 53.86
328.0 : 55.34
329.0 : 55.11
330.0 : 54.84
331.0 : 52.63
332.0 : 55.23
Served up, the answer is 8.4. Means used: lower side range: 55.3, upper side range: 39.2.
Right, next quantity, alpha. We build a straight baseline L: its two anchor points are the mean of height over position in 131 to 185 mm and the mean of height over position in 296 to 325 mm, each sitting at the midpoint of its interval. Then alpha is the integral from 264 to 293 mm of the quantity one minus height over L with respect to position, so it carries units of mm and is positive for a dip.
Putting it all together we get 5.5 mm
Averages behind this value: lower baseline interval 58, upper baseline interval 55.8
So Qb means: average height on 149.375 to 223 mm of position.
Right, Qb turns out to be 51.7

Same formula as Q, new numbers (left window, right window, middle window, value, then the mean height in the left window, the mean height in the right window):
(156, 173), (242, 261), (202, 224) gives 4.39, 61.8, 38.3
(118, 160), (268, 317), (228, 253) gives 8.26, 56.5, 50.2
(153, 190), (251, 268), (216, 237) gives 6.70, 57.6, 40.9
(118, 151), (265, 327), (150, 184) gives -3.33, 55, 50.9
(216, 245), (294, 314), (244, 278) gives 0.91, 32.7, 54.6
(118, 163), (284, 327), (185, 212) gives 2.84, 56.7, 53.9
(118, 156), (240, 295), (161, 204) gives -3.00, 56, 42.5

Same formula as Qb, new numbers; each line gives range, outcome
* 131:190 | 57.2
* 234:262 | 37.2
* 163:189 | 56.5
